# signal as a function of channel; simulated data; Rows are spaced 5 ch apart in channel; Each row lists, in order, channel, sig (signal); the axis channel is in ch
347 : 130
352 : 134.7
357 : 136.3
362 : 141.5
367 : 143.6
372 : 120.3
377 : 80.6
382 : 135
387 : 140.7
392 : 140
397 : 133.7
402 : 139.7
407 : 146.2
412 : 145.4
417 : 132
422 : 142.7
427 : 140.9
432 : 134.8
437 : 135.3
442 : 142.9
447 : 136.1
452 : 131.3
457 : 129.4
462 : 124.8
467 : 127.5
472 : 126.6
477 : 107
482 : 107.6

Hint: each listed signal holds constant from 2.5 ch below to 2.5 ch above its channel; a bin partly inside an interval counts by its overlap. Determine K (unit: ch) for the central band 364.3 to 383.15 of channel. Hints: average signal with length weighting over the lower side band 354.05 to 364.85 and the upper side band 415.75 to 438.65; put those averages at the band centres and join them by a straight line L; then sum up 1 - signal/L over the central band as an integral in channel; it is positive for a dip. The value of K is 2.7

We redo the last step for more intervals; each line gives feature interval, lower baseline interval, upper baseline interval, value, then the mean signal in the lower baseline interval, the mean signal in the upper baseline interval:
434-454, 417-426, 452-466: -0.6 ch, 139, 128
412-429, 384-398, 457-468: -0.7 ch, 138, 127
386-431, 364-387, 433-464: -4.4 ch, 123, 134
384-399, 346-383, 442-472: -1.2 ch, 127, 131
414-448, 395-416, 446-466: -0.7 ch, 141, 130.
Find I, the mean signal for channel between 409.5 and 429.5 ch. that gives 140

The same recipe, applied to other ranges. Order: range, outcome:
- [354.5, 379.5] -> 124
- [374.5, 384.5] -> 108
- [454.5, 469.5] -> 127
